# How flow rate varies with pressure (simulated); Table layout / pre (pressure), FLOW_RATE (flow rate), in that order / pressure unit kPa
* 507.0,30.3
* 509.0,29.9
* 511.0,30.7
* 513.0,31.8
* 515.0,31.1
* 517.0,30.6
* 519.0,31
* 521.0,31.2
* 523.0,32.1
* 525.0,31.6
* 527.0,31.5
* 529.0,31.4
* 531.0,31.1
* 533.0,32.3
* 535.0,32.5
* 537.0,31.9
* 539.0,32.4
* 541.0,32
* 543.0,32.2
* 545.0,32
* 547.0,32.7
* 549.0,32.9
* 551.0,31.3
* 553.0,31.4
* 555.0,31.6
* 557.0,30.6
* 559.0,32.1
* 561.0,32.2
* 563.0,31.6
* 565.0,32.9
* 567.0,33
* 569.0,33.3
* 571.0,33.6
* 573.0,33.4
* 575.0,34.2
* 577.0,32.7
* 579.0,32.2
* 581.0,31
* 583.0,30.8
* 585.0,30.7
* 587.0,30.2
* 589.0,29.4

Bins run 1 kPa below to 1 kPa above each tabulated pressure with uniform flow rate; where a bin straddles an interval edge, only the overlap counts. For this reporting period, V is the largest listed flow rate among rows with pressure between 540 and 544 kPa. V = 32.2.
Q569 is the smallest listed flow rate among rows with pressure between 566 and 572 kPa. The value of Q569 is 33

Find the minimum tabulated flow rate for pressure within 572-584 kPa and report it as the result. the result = 30.8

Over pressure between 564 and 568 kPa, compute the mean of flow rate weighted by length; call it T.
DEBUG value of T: 33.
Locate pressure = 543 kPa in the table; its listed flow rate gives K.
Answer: 32.2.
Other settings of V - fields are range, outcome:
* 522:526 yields 32.1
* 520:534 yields 32.3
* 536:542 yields 32.4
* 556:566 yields 32.9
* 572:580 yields 34.2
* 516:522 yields 31.2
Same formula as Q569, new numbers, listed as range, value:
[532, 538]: 31.9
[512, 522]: 30.6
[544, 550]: 32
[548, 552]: 31.3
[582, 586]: 30.7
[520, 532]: 31.1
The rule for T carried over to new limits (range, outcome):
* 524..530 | 31.5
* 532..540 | 32.3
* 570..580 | 33.2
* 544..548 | 32.4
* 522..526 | 31.9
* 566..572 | 33.3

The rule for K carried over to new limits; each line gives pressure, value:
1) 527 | 31.5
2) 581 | 31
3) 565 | 32.9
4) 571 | 33.6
